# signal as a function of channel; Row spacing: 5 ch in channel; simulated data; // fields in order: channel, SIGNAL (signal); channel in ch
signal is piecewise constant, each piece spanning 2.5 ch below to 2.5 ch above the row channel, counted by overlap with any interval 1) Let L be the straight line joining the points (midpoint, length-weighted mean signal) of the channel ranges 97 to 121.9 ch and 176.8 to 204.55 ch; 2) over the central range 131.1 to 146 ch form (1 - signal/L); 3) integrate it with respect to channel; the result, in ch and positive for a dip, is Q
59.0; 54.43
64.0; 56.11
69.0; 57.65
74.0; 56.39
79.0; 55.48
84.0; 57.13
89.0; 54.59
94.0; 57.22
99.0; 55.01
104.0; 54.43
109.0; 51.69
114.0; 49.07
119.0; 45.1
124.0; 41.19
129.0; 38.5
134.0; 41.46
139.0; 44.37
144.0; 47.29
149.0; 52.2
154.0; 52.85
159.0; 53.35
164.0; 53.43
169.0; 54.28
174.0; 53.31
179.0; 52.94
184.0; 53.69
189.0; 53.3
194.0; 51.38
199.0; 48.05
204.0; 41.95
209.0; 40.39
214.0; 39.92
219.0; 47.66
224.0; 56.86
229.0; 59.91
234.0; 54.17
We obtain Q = 1.96 ch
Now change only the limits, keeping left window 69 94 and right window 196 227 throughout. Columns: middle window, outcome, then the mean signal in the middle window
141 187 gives -2.55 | 52.5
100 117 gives 0.73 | 51.8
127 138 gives 2.44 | 40.6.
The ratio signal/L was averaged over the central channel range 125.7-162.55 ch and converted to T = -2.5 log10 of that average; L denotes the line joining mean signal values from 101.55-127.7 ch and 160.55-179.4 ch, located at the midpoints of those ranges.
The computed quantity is 0.08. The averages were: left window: 47.8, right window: 53.5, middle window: 47.2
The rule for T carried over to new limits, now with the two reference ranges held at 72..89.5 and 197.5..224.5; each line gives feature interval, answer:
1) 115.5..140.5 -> 0.22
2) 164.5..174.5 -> -0.11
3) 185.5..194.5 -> -0.13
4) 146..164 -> -0.07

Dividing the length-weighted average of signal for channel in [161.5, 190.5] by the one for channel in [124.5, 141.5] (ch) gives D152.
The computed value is 1.29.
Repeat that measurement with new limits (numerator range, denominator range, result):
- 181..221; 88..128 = 0.93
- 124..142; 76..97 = 0.74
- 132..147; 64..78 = 0.79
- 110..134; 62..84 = 0.77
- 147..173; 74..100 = 0.95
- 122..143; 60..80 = 0.74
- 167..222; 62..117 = 0.89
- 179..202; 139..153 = 1.05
